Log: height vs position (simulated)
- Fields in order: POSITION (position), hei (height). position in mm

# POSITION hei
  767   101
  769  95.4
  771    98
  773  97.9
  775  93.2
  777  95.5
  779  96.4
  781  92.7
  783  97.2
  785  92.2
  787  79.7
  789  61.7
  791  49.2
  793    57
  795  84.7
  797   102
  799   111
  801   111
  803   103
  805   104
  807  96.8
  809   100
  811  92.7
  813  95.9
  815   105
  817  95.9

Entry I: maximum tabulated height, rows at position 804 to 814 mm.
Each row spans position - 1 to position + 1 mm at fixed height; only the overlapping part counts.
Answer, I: 104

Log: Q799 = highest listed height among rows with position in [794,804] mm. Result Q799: 111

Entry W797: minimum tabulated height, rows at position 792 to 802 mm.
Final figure 57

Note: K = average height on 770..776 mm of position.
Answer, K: 96.4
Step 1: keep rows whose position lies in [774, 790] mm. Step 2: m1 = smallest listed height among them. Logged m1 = 61.7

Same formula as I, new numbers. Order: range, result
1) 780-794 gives 97.2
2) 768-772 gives 98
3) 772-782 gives 97.9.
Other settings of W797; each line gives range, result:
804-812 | 92.7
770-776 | 93.2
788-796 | 49.2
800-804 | 103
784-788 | 79.7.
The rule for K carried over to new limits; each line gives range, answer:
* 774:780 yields 95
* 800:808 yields 104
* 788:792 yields 55.5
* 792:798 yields 81.2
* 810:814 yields 94.3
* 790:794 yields 53.1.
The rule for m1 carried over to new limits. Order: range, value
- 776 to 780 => 95.5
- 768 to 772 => 95.4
